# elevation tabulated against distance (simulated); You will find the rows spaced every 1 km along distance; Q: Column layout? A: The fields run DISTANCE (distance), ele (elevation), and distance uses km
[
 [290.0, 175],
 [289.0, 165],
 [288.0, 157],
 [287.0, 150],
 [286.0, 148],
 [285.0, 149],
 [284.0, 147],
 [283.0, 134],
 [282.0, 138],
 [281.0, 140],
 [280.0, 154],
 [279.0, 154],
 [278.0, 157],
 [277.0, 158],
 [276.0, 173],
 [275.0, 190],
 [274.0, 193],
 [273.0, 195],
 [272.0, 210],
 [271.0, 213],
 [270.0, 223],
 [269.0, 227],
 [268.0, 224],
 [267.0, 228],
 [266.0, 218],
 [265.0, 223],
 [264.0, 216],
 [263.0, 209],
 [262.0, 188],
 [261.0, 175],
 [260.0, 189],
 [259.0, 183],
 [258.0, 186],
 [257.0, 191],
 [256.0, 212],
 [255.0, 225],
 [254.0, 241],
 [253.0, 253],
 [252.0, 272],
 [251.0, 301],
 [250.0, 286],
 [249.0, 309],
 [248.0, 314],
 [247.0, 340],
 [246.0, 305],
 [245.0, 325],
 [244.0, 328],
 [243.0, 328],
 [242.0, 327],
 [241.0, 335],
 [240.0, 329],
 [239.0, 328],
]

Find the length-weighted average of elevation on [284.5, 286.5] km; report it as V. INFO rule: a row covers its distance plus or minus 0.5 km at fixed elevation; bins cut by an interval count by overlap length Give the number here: 148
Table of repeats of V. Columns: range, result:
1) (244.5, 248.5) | 321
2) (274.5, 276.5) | 182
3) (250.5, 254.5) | 267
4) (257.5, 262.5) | 184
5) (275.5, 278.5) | 163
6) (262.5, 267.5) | 219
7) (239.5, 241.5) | 332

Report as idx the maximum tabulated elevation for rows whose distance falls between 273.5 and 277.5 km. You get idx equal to 193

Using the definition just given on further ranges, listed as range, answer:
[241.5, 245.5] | 328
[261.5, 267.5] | 228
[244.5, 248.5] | 340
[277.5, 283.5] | 157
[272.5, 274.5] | 195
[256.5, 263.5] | 209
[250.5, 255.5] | 301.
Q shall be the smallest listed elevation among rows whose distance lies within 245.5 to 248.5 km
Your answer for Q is 305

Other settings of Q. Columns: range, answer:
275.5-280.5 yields 154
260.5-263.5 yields 175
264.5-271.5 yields 213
